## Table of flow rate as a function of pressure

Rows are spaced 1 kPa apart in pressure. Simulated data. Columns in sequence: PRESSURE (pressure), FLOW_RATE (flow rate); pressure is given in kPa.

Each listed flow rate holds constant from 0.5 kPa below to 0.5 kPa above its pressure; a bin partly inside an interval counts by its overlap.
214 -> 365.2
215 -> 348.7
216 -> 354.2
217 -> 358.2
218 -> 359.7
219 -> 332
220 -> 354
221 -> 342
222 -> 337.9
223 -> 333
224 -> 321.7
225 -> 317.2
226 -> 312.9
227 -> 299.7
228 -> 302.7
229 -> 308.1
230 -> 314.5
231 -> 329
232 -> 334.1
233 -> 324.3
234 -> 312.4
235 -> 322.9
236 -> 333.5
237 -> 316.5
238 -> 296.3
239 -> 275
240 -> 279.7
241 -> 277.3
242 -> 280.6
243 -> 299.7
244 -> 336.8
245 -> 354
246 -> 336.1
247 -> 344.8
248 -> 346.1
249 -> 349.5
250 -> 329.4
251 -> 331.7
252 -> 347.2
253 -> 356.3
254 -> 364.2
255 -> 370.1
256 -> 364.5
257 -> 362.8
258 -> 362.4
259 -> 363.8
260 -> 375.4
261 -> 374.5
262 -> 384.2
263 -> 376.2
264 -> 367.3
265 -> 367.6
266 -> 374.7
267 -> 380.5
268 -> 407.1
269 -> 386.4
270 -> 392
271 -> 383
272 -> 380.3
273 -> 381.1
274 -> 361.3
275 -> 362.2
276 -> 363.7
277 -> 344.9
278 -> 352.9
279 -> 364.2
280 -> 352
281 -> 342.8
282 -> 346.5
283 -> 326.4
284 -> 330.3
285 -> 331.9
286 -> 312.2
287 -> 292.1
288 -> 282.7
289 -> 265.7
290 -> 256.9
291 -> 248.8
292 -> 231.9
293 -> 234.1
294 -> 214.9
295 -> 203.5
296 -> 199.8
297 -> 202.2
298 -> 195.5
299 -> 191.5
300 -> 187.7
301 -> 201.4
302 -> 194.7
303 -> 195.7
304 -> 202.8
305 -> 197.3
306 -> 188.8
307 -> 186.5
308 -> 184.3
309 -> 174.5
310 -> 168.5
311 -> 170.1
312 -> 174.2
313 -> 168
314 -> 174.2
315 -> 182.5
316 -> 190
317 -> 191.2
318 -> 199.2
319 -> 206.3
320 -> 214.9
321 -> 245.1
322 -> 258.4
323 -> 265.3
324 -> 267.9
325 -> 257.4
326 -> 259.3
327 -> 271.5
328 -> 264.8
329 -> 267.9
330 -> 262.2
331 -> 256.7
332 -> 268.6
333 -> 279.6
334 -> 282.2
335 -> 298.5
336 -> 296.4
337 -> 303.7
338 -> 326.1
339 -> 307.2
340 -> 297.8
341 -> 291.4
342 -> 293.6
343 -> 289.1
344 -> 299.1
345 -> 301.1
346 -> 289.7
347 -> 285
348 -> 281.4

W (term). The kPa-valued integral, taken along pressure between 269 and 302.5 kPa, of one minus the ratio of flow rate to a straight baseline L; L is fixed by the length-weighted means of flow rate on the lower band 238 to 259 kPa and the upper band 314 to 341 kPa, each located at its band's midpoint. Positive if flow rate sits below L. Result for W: 0.7 kPa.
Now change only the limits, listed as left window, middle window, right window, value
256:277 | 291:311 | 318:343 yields 7.6 kPa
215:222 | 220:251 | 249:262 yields 3.0 kPa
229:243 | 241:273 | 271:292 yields -4.2 kPa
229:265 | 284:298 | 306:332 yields 0.7 kPa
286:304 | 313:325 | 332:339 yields 2.3 kPa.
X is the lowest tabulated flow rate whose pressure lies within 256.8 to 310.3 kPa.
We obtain 168.5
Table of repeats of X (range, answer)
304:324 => 168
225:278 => 275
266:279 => 344.9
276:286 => 312.2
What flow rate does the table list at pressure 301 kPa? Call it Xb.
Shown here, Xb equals 201.4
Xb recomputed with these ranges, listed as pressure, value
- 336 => 296.4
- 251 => 331.7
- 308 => 184.3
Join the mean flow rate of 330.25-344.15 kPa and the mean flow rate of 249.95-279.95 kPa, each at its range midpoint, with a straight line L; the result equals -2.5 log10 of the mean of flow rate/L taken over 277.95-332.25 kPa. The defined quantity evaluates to 0.34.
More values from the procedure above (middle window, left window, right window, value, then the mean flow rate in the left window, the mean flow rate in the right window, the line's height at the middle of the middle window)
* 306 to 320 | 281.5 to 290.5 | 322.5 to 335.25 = 0.47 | 305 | 269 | 282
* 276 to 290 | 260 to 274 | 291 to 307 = -0.12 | 380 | 204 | 292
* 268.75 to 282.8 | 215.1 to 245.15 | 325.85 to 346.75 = -0.19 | 321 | 286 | 306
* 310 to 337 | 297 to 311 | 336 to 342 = 0.08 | 190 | 304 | 253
